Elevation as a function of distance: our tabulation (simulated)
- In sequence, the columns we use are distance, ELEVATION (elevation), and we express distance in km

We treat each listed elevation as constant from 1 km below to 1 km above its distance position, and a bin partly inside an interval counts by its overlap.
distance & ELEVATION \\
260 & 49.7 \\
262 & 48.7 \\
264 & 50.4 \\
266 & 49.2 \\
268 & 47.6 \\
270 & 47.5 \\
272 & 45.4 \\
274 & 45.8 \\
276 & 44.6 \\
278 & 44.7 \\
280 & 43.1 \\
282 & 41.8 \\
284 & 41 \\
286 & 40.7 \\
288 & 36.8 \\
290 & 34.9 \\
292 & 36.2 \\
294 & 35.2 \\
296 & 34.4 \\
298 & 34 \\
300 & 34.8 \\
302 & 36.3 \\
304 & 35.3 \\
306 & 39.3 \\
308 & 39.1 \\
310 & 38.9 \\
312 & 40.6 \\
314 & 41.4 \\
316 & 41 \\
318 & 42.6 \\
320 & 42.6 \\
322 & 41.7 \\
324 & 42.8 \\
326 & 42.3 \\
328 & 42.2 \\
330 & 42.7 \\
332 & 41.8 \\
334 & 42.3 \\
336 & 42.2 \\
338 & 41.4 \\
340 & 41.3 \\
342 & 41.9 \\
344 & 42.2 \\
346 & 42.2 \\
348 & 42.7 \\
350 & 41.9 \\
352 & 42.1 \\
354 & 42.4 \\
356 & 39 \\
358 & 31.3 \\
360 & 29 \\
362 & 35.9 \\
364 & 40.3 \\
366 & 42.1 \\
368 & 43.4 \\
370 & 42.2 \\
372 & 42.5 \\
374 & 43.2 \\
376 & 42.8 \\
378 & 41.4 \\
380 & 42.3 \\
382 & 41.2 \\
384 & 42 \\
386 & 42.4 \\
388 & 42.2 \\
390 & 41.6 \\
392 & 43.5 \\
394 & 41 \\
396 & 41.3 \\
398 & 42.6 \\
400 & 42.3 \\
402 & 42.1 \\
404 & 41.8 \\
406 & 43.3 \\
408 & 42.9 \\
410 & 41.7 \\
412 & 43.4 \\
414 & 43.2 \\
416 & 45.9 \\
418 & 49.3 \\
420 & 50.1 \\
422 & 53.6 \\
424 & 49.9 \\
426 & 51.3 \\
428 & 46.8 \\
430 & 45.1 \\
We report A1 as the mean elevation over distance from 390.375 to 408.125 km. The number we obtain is 42.3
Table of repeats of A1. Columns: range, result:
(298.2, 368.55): 40.2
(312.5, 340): 42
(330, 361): 40.3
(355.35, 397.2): 40.5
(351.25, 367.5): 37.9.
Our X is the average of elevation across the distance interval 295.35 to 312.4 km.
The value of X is 36.9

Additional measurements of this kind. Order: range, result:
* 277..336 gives 39.7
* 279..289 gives 40.7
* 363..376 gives 42.3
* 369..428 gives 43.9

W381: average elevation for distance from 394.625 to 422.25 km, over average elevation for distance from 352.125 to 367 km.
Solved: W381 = 1.18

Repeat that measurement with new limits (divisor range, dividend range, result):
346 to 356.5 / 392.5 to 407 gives 1.01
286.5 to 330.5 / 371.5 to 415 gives 1.09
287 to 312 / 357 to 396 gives 1.11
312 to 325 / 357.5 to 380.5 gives 0.95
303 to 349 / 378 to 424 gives 1.06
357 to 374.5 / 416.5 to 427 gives 1.31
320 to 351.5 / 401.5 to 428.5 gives 1.10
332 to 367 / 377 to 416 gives 1.06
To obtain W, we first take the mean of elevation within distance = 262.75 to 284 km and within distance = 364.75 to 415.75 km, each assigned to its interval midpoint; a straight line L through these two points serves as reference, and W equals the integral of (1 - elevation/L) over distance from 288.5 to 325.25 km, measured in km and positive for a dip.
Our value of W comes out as 5.2 km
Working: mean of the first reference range 45.8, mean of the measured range 38.4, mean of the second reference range 42.4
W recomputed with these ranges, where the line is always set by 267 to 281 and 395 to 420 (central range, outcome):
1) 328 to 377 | 3.9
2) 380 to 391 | 0.5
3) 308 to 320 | 1.1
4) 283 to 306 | 4.5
